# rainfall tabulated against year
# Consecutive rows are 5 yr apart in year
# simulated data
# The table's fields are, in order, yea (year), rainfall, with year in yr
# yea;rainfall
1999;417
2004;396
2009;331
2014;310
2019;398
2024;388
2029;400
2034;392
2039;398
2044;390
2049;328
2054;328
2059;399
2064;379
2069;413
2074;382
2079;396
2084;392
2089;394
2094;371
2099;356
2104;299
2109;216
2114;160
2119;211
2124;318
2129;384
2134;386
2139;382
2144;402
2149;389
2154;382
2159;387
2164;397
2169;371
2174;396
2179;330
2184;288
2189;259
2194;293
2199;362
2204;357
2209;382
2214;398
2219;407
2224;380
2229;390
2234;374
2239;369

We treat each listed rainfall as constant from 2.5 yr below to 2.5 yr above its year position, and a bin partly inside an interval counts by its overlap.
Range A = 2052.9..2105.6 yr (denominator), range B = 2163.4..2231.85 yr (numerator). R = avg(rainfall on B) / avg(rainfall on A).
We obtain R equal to 0.95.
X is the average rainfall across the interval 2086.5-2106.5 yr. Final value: 355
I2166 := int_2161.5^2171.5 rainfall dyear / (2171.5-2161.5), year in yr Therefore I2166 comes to 384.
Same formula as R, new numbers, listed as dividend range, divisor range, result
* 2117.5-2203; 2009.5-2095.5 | 0.93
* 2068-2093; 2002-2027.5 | 1.08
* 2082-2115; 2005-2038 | 0.85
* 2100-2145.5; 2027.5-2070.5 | 0.81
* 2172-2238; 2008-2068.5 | 0.95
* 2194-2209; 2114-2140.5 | 1.11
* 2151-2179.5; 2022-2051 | 0.99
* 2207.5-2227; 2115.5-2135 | 1.26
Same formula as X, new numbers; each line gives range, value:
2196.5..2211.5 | 367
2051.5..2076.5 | 380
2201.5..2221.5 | 386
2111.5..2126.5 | 230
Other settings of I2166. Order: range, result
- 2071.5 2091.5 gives 391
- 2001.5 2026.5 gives 365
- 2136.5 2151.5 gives 391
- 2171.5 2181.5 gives 363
